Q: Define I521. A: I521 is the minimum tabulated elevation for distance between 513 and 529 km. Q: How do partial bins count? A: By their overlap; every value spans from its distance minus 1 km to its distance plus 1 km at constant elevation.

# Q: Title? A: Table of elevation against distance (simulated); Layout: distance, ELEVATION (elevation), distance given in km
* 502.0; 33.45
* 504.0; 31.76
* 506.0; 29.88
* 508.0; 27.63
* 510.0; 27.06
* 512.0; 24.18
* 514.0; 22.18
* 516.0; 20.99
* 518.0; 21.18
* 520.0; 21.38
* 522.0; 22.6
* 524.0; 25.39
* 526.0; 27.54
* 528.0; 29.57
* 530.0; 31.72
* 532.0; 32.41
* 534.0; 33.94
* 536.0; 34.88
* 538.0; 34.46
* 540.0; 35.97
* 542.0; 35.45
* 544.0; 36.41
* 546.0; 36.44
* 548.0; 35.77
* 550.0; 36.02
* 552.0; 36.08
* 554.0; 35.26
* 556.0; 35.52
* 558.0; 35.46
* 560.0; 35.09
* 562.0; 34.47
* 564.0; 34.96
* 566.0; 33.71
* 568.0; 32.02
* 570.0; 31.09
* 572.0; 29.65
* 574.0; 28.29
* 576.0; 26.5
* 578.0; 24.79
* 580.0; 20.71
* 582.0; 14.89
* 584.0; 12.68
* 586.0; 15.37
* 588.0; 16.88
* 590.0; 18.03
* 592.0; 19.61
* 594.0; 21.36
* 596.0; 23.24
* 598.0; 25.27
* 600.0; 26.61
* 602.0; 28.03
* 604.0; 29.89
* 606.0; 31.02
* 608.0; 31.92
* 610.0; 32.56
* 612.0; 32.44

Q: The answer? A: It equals 20.99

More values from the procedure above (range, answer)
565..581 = 20.71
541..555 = 35.26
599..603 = 26.61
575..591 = 12.68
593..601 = 21.36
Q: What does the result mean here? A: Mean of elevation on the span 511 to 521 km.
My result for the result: 22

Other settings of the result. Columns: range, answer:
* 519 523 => 22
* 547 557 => 35.7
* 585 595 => 18.2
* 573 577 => 27.4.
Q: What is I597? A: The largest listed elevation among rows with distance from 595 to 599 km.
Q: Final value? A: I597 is 25.27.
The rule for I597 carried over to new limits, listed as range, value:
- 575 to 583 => 26.5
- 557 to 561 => 35.46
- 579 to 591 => 20.71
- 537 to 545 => 36.41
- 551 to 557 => 36.08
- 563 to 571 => 34.96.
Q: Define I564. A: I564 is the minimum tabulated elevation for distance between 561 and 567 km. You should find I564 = 33.71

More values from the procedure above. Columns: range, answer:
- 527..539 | 29.57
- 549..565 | 34.47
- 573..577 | 26.5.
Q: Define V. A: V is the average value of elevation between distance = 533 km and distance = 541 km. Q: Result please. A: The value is 34.8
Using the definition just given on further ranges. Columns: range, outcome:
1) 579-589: 16.1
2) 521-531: 27.4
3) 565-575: 31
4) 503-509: 29.8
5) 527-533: 31.2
